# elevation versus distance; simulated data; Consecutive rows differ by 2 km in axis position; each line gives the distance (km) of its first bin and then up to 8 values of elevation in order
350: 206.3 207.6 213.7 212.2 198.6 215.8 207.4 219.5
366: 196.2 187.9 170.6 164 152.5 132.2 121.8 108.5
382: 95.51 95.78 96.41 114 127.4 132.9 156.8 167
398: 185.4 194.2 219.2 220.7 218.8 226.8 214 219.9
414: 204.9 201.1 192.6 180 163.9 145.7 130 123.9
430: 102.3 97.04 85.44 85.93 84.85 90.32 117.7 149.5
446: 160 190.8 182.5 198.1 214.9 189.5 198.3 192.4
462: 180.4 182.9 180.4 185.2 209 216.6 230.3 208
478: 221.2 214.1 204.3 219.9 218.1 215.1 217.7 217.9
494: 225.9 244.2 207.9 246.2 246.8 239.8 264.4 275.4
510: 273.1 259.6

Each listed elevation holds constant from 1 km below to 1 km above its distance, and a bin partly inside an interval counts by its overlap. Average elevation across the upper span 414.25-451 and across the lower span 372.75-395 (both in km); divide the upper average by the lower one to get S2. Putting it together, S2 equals 1.14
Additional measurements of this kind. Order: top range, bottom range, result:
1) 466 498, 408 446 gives 1.47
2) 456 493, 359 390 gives 1.36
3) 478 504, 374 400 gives 1.70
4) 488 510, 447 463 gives 1.24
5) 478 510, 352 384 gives 1.35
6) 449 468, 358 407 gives 1.17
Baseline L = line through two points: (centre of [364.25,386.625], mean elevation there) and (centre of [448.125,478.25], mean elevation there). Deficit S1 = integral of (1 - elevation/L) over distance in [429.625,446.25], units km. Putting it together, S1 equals 7.0 km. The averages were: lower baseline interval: 142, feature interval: 106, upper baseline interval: 199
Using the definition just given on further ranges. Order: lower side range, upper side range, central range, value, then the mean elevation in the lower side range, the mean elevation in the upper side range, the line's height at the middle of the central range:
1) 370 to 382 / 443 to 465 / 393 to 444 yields -0.32 km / 135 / 185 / 163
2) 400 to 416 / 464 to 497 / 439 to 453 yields 3.83 km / 215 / 213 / 214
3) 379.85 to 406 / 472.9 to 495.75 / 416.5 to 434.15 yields 3.46 km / 151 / 218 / 175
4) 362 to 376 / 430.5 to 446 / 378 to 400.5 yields 3.48 km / 180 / 105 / 158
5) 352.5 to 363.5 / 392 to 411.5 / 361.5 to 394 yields 9.56 km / 210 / 197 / 204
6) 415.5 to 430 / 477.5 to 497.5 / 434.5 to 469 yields 4.42 km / 157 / 220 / 185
